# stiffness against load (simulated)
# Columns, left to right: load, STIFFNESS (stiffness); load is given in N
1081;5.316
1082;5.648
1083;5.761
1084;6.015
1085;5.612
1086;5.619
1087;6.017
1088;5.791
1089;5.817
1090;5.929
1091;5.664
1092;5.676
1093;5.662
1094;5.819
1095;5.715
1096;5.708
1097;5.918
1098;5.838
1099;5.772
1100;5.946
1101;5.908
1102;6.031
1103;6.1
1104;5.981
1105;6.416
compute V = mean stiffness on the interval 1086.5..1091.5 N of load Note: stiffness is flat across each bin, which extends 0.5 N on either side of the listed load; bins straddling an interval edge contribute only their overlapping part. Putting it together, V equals 5.84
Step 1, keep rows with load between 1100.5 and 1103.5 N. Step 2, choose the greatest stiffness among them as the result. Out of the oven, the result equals 6.1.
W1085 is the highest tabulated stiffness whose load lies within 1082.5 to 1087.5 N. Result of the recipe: 6.017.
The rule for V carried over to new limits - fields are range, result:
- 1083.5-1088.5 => 5.81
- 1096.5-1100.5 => 5.87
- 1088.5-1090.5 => 5.87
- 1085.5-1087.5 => 5.82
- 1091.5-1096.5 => 5.72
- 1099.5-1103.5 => 6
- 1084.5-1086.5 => 5.62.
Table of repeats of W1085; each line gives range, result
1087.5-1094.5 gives 5.929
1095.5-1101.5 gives 5.946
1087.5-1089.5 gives 5.817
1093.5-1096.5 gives 5.819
